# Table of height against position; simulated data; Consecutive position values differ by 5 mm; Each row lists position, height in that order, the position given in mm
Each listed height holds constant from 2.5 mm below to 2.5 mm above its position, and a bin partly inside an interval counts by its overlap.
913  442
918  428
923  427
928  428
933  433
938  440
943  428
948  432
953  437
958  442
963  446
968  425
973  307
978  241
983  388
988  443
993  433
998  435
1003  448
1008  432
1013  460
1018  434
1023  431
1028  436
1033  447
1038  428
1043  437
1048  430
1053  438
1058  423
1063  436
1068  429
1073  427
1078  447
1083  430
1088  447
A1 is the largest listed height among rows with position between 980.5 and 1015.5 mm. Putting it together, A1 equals 460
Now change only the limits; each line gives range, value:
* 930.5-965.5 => 446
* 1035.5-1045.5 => 437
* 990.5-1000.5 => 435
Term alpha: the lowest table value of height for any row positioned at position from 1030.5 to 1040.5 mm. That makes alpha 428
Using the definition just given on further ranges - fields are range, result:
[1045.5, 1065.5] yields 423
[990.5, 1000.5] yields 433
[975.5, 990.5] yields 241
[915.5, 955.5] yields 427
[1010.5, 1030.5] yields 431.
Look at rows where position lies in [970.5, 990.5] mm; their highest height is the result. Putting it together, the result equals 443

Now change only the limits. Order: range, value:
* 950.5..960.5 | 442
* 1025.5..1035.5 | 447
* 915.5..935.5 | 433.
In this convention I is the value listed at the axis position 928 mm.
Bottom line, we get 428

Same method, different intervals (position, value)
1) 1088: 447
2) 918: 428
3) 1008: 432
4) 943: 428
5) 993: 433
